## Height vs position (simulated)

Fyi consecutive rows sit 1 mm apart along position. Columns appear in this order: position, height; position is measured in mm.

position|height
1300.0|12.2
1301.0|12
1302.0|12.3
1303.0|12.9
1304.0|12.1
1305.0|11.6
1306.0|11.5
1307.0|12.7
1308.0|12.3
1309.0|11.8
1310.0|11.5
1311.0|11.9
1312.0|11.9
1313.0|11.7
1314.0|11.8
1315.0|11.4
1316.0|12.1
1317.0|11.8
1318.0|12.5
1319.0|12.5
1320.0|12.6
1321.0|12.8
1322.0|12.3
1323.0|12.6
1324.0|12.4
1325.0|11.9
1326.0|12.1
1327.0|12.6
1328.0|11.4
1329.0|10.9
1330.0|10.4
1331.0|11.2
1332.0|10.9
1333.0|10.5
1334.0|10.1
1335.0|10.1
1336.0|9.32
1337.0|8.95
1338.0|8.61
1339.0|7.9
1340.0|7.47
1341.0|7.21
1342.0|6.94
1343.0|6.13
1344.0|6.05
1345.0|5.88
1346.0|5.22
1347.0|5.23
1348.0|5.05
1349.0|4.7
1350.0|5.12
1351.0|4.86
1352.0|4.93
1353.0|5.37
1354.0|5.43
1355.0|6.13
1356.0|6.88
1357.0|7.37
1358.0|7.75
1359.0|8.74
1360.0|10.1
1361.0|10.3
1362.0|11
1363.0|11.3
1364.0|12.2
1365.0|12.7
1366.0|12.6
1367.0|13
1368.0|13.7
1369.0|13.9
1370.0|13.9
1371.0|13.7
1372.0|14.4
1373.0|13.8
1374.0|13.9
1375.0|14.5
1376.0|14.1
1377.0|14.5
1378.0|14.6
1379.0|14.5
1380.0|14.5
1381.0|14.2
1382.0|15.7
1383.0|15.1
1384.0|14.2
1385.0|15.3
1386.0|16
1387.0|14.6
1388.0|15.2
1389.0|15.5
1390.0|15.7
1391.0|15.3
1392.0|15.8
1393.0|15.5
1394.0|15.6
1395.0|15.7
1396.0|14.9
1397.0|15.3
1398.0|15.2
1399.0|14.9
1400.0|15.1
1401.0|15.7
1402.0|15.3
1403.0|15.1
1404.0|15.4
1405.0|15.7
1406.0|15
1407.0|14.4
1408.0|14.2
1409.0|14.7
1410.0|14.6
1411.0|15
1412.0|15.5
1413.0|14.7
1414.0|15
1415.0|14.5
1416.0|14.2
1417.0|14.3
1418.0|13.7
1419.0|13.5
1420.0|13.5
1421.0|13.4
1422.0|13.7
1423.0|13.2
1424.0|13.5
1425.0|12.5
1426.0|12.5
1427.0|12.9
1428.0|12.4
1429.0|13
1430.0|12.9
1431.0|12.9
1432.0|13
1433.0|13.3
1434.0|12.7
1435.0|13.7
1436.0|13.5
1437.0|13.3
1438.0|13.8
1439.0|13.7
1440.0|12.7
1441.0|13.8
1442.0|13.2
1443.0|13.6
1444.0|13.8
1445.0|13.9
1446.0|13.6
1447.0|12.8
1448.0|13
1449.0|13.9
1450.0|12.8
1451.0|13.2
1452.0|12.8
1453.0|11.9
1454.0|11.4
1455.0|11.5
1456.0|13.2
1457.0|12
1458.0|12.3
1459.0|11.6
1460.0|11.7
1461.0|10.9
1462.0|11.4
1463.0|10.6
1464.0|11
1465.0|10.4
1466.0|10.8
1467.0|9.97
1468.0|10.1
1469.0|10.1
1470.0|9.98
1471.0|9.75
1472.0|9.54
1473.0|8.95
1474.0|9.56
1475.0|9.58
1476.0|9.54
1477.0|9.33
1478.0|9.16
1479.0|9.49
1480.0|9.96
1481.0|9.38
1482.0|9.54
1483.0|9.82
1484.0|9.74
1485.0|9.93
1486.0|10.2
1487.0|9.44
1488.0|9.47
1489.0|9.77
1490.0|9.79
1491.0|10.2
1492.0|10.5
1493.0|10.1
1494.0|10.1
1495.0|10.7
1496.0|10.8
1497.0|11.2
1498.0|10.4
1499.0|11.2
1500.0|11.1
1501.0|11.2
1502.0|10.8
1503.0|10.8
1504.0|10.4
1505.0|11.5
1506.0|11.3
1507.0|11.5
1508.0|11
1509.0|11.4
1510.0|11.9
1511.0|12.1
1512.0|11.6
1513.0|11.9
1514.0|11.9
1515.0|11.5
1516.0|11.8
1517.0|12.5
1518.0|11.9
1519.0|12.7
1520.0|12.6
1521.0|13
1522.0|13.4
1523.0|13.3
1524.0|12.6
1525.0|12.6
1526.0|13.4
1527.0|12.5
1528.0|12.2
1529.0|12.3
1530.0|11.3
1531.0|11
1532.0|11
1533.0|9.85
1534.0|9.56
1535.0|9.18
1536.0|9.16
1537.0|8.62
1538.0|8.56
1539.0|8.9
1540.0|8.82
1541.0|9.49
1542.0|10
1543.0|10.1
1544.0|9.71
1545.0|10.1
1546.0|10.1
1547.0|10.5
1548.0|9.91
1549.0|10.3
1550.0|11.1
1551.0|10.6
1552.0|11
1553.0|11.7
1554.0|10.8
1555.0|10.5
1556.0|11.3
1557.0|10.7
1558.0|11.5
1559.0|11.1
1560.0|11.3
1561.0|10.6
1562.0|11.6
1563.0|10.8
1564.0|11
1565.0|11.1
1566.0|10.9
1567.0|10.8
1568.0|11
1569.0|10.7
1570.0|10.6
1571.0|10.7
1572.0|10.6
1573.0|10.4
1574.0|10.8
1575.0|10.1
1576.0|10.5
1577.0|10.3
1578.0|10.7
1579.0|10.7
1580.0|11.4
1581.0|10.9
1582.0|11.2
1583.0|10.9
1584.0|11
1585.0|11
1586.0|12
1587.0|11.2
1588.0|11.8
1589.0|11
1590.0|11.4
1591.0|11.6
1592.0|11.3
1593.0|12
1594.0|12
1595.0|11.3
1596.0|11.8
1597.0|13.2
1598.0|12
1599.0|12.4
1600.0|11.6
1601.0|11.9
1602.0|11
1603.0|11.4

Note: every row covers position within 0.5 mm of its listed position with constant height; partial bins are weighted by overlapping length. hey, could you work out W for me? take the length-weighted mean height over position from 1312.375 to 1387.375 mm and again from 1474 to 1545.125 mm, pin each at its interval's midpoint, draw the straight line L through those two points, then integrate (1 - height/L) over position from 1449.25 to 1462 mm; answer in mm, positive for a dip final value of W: -1.6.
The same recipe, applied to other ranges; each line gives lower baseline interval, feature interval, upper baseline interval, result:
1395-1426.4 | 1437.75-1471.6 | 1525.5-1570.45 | 3.0 mm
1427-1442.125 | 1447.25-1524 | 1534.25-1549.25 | 2.4 mm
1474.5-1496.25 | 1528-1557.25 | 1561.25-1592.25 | 0.8 mm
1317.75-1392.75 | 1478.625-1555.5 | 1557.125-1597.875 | 2.0 mm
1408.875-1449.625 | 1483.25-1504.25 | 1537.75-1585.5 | 3.0 mm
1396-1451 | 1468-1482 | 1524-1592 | 3.4 mm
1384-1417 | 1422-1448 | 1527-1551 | 1.2 mm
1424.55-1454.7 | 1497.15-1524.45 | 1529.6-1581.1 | -0.7 mm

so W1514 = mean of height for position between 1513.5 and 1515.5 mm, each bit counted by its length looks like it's 11.7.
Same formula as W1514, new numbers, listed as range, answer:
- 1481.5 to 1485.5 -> 9.76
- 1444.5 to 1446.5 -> 13.8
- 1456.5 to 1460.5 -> 11.9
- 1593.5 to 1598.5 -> 12.1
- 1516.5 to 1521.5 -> 12.5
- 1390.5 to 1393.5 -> 15.5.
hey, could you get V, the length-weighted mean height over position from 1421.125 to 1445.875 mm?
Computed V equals 13.2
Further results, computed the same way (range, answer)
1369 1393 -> 14.7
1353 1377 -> 11.3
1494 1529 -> 11.8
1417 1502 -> 11.6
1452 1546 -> 10.8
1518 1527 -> 12.9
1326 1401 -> 11.3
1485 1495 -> 9.99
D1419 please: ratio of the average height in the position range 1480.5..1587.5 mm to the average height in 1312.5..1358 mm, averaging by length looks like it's 1.2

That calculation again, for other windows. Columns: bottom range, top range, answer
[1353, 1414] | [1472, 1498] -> 0.72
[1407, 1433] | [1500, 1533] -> 0.86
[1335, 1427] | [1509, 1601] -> 0.91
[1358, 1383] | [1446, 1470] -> 0.89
